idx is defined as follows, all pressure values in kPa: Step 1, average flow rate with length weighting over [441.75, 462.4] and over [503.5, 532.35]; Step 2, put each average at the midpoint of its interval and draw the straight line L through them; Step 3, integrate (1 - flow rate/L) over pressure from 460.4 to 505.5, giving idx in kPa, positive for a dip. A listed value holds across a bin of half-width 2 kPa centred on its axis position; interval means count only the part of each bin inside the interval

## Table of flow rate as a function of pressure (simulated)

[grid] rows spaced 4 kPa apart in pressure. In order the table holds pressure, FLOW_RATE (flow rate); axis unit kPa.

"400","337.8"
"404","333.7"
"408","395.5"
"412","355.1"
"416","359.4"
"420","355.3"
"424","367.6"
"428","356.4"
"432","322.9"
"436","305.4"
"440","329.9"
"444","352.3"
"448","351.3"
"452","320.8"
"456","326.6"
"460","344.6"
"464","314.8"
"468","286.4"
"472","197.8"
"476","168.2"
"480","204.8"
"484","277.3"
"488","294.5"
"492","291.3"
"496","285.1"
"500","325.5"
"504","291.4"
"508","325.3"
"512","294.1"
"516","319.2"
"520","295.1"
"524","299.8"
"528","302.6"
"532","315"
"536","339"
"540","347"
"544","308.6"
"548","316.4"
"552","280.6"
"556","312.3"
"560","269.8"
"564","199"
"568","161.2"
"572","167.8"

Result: 7.43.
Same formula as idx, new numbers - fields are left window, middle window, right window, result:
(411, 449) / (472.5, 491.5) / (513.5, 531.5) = 4.98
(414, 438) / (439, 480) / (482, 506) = 3.47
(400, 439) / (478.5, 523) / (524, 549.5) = 4.90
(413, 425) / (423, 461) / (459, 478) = -3.15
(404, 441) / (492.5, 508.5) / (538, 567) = 0.39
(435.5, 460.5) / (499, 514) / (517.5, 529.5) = -0.02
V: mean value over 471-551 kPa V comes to 291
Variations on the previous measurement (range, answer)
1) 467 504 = 260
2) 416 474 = 325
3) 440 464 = 336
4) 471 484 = 203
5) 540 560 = 305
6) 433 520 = 296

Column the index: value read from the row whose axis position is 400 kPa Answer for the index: 337.8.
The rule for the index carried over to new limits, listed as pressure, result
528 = 302.6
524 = 299.8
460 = 344.6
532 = 315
